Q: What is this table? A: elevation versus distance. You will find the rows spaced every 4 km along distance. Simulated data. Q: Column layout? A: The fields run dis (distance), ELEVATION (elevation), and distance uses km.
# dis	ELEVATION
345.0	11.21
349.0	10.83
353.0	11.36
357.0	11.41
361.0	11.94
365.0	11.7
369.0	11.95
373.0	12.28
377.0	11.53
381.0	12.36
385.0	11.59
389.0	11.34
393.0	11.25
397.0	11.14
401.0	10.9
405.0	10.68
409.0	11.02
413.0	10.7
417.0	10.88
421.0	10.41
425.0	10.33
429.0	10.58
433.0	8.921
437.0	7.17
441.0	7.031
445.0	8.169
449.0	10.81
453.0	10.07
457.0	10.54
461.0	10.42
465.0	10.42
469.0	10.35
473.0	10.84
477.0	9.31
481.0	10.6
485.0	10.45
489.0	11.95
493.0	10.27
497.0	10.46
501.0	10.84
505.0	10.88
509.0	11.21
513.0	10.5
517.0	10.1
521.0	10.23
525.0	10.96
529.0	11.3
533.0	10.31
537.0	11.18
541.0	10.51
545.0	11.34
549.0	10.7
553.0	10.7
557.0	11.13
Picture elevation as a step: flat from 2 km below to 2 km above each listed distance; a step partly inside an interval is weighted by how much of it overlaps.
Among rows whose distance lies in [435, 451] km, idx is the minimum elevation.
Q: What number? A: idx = 7.031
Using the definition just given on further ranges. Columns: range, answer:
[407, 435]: 8.921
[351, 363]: 11.36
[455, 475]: 10.35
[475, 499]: 9.31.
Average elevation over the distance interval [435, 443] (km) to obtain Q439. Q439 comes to 7.1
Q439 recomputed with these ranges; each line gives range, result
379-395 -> 11.6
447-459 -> 10.5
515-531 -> 10.6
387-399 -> 11.2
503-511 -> 11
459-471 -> 10.4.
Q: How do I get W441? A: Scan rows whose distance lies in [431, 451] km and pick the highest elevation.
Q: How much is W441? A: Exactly 10.81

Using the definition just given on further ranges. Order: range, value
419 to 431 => 10.58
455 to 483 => 10.84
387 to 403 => 11.34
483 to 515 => 11.95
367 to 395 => 12.36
